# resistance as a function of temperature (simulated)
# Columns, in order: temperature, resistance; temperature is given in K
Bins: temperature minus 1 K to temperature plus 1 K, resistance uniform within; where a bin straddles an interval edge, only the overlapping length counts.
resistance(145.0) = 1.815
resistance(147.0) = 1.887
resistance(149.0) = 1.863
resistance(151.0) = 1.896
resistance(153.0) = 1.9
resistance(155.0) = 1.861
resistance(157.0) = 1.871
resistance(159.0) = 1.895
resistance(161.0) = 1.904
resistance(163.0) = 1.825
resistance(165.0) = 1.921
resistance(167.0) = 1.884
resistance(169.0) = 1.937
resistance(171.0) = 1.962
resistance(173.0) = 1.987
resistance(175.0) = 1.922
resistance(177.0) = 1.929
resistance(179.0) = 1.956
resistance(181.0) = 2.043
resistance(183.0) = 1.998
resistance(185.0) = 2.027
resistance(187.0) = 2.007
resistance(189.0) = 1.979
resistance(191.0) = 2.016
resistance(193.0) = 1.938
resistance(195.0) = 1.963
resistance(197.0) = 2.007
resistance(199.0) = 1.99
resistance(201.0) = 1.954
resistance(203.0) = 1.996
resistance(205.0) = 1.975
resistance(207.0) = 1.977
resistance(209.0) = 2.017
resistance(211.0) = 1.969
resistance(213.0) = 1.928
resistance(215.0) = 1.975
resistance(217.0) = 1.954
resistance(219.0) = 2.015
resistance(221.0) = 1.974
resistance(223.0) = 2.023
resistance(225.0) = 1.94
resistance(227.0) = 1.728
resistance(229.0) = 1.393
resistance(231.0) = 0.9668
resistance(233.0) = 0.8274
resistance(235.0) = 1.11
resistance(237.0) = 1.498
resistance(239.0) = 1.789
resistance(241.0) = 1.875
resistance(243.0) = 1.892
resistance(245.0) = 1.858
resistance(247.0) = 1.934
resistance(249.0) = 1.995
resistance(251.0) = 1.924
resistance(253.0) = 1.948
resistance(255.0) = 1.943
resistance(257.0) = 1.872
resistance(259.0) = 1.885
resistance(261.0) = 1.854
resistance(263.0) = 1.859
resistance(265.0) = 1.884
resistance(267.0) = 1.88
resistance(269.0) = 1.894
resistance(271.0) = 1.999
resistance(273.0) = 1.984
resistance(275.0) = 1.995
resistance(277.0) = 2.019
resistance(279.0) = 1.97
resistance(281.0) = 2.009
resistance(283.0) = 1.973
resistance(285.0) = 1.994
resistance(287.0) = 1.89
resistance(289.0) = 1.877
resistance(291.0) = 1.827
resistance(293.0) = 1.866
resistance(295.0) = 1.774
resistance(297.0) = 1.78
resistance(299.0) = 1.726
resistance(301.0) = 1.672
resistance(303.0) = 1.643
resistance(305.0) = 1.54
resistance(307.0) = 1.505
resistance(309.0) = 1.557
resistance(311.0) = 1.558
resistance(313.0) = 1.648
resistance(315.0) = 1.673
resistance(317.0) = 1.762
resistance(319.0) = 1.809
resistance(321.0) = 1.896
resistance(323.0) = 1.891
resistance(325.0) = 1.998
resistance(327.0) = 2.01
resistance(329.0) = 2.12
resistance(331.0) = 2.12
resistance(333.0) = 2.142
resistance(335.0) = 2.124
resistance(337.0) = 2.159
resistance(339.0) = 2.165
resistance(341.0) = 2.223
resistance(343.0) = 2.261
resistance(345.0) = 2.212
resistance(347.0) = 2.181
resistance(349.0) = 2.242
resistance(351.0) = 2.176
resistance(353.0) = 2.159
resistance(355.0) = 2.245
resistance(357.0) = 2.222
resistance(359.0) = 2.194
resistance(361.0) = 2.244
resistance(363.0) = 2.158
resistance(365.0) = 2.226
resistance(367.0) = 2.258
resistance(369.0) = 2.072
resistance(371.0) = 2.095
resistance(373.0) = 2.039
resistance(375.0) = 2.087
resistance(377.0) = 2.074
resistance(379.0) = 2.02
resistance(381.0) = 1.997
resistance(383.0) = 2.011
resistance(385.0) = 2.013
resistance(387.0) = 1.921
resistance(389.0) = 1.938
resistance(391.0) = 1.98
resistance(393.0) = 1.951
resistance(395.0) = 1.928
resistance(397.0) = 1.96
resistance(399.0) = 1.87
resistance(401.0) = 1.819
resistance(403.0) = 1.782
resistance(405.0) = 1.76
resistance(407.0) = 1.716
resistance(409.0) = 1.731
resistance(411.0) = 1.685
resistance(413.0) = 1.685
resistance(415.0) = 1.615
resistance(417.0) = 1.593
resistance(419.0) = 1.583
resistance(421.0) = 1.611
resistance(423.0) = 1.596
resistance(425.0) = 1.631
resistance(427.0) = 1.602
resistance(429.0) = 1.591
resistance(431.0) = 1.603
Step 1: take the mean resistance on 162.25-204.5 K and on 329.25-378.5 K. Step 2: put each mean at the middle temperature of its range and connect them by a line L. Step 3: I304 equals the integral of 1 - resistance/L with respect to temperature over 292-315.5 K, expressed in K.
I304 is 4.97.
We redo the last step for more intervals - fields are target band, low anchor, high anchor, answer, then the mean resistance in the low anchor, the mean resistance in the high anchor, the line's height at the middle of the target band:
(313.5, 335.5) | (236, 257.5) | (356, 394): 0.5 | 1.87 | 2.08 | 2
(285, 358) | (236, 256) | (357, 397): 1.7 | 1.87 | 2.06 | 1.98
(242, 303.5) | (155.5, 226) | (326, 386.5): 4.7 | 1.96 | 2.14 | 2.05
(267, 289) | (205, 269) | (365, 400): -1.2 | 1.8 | 2.02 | 1.86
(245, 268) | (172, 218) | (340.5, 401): 1.3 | 1.98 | 2.09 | 2.02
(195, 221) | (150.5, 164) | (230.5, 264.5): -2.7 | 1.88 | 1.72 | 1.79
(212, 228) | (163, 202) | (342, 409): 0.3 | 1.97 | 2.05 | 1.98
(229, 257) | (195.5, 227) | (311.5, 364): 4.8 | 1.97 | 2.07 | 2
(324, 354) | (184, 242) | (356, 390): -1.7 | 1.82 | 2.09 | 2.03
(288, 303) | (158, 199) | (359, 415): 1.4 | 1.96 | 1.96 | 1.96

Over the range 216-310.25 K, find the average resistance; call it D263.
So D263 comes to 1.79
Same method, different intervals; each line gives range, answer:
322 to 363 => 2.15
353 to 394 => 2.09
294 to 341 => 1.85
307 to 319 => 1.64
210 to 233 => 1.76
